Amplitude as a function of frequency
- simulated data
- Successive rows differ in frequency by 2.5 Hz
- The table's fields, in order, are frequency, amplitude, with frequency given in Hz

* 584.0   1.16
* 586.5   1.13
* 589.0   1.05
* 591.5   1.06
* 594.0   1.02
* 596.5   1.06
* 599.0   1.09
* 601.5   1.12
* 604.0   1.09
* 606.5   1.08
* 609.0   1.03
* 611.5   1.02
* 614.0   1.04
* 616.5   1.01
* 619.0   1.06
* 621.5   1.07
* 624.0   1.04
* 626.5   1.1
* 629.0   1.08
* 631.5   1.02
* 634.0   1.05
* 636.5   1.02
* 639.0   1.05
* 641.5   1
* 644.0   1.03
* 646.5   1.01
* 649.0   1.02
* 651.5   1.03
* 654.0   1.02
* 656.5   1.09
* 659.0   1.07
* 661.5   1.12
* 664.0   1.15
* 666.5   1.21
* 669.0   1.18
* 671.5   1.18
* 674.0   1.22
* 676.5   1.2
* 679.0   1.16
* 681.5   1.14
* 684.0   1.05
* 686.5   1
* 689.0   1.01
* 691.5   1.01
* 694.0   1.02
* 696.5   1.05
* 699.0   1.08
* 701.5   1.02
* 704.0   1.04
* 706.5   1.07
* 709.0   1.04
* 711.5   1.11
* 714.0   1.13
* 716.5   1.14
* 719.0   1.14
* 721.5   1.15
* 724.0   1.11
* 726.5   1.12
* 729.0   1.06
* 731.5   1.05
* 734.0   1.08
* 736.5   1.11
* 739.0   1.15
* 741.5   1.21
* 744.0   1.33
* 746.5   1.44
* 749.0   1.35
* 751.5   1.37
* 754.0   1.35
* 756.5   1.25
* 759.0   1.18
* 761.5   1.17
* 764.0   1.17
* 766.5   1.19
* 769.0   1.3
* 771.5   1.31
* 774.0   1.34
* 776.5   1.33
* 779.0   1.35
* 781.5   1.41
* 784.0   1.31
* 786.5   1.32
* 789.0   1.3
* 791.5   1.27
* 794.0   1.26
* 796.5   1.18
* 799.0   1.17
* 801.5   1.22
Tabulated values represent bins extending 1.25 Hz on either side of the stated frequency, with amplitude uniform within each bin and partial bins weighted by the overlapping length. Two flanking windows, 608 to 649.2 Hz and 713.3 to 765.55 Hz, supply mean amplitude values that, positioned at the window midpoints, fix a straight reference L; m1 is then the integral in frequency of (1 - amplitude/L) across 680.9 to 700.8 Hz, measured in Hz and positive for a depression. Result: 1.5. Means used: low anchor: 1.04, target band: 1.04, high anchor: 1.19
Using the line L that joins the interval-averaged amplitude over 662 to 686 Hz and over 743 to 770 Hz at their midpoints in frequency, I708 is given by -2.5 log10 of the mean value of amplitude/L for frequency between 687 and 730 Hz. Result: 0.13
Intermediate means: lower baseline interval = 1.16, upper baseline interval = 1.28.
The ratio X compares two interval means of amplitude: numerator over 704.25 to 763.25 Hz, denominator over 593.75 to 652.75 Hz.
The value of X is 1.12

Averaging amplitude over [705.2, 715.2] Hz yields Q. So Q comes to 1.09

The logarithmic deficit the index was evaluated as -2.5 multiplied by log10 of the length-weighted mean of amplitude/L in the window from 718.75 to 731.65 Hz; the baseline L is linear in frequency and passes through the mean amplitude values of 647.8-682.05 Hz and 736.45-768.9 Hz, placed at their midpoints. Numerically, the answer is 0.10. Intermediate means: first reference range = 1.13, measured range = 1.11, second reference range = 1.26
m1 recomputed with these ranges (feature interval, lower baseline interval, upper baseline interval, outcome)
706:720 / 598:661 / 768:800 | 0.9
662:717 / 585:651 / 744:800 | 2.9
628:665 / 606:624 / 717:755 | 1.1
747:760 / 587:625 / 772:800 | -0.6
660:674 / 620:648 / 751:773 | -0.9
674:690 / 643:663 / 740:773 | 0.1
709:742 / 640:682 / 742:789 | 3.0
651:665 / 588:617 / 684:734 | -0.2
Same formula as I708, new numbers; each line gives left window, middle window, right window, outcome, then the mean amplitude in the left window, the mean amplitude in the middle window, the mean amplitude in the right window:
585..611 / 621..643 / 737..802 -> 0.07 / 1.07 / 1.05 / 1.28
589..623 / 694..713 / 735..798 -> 0.13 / 1.06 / 1.06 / 1.28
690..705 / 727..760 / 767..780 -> -0.01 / 1.04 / 1.22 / 1.32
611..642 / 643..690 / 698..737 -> -0.04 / 1.04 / 1.1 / 1.09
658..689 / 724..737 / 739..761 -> 0.16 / 1.14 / 1.08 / 1.3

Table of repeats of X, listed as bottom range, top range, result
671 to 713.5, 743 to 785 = 1.20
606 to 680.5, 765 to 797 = 1.20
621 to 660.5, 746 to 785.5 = 1.24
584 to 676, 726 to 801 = 1.16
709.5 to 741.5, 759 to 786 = 1.15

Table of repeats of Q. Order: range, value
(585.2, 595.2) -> 1.07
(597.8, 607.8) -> 1.09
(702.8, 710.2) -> 1.05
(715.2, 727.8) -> 1.13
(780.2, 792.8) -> 1.32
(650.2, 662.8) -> 1.07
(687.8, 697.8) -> 1.02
